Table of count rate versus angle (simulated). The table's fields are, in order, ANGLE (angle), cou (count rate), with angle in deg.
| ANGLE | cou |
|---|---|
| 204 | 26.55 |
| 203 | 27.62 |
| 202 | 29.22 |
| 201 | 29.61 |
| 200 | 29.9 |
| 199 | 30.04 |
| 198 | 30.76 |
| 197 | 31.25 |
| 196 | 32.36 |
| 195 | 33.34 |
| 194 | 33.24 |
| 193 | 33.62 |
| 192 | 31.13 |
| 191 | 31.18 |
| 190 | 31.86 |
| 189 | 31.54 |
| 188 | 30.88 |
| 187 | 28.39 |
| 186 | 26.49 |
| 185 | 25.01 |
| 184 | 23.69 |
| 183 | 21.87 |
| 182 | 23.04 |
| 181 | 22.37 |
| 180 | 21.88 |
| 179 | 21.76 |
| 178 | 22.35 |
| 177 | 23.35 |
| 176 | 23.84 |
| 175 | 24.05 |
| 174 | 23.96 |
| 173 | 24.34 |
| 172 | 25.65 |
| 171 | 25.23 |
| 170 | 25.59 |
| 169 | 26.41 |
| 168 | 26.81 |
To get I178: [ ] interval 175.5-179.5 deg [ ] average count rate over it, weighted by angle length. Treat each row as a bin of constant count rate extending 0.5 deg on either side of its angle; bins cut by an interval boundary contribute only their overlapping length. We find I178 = 22.8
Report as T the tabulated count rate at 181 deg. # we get 22.37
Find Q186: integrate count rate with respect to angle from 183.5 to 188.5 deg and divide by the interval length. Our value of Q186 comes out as 26.9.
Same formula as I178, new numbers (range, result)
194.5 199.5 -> 31.6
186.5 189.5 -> 30.3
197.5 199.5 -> 30.4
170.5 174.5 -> 24.8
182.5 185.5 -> 23.5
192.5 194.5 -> 33.4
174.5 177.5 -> 23.7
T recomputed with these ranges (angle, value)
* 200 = 29.9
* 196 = 32.36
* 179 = 21.76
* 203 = 27.62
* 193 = 33.62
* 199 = 30.04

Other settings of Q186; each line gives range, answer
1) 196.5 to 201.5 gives 30.3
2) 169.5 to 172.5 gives 25.5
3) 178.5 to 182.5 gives 22.3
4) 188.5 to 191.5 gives 31.5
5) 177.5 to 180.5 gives 22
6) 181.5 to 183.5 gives 22.5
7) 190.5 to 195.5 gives 32.5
